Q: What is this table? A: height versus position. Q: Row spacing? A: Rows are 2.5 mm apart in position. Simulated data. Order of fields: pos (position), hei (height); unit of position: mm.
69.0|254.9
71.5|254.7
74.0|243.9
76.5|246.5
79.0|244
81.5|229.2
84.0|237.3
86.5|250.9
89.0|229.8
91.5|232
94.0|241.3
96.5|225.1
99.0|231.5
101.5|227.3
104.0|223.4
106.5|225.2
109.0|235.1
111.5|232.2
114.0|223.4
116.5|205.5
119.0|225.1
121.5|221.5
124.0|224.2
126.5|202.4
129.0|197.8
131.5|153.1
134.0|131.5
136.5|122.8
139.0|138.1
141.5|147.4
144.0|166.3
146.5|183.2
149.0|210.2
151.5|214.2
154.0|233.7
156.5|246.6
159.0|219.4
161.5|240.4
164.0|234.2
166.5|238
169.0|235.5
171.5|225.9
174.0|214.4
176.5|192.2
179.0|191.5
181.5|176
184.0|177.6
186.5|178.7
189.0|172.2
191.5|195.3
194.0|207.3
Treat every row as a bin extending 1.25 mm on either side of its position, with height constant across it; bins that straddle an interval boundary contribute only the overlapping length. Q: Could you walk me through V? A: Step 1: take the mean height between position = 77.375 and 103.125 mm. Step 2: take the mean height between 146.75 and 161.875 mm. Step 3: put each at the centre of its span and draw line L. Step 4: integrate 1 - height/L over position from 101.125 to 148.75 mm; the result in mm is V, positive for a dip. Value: 7.4 mm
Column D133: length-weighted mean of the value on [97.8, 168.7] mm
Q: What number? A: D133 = 206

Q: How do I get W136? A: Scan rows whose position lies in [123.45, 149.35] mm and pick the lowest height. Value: 122.8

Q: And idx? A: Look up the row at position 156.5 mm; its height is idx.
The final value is 246.6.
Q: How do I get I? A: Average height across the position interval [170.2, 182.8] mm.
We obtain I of 200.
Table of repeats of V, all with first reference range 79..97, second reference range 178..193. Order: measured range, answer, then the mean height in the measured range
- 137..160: 1.03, 193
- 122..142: 4.23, 167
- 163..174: -2.28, 231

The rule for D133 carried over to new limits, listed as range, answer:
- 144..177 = 221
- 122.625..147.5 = 167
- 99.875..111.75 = 228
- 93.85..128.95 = 223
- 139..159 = 198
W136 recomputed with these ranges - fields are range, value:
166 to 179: 191.5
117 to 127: 202.4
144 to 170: 166.3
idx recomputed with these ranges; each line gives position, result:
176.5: 192.2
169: 235.5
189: 172.2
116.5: 205.5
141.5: 147.4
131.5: 153.1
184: 177.6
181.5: 176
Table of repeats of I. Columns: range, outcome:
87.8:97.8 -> 232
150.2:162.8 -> 231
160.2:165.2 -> 237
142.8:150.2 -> 187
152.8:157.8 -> 240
